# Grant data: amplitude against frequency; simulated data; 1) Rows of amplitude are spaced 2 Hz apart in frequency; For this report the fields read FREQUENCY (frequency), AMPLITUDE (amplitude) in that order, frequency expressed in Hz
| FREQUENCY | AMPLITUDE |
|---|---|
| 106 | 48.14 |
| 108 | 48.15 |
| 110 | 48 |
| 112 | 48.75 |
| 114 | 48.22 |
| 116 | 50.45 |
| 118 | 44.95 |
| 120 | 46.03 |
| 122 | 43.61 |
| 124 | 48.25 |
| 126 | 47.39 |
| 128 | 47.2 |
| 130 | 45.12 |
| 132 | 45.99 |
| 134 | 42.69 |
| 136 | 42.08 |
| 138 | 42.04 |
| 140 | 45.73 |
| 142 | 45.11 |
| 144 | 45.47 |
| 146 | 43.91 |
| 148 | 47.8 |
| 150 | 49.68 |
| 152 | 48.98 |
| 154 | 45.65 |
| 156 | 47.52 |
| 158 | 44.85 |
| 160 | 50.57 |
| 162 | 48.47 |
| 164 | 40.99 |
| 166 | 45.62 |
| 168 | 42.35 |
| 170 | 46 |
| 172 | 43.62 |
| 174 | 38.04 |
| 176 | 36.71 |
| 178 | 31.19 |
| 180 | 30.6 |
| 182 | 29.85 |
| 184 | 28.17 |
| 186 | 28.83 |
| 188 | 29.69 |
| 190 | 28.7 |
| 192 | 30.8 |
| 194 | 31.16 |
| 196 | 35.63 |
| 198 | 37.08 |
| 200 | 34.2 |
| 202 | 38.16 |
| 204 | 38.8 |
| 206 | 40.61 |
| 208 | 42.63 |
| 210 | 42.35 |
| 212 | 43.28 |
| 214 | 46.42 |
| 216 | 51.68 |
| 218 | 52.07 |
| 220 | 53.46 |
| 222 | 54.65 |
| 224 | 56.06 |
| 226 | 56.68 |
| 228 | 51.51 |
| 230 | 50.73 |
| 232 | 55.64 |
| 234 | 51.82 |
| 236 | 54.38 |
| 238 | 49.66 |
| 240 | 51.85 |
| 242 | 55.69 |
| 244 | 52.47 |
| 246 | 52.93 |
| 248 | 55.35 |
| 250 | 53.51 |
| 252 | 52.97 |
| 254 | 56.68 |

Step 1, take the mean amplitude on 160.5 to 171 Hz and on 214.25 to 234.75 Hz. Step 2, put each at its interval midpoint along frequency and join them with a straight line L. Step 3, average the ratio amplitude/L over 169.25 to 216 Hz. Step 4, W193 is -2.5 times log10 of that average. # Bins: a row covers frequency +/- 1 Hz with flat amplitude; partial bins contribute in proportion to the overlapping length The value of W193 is 0.32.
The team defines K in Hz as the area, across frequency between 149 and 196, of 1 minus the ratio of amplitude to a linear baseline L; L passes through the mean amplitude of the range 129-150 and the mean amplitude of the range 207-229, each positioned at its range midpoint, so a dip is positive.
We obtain 7.9 Hz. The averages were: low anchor 44.8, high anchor 50.1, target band 39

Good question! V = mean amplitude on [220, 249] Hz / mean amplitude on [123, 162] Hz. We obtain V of 1.2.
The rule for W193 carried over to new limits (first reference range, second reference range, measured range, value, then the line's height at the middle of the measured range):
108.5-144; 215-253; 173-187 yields 0.48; 49.6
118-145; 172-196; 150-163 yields -0.23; 38.8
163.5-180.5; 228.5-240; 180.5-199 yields 0.36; 43.3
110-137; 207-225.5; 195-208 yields 0.28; 48.9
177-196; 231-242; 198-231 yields -0.09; 42.9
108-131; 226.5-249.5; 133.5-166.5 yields 0.07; 48.6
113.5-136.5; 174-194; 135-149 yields -0.07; 41.7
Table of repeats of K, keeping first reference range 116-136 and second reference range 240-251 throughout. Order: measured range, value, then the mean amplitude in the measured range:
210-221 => 0.6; 48.7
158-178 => 2.3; 43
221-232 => -0.3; 54.1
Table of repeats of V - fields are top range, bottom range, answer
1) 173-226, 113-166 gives 0.85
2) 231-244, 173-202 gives 1.64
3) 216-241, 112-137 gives 1.15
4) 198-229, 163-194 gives 1.32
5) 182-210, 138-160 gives 0.74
